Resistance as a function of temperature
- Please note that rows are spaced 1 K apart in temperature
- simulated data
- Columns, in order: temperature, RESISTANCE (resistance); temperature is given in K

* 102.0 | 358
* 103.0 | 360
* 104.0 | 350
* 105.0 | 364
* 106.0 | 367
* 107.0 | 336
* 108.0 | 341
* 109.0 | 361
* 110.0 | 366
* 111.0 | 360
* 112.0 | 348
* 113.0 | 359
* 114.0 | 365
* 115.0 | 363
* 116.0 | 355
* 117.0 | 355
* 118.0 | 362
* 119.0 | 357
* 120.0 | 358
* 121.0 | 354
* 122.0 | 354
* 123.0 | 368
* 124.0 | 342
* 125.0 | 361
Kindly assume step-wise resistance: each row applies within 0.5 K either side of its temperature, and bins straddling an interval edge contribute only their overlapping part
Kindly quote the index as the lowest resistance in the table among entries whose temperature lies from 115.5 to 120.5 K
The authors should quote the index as 355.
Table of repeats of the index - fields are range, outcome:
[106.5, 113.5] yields 336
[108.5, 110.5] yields 361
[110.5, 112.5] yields 348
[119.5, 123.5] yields 354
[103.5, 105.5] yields 350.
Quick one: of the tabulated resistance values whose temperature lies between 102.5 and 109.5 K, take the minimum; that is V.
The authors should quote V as 336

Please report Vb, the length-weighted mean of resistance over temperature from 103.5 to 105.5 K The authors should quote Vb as 357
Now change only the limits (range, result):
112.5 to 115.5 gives 362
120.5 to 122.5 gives 354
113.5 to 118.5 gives 360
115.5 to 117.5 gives 355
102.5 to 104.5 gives 355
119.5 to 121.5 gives 356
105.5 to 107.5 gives 352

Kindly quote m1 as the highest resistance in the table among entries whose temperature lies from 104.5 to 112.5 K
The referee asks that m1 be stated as 367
